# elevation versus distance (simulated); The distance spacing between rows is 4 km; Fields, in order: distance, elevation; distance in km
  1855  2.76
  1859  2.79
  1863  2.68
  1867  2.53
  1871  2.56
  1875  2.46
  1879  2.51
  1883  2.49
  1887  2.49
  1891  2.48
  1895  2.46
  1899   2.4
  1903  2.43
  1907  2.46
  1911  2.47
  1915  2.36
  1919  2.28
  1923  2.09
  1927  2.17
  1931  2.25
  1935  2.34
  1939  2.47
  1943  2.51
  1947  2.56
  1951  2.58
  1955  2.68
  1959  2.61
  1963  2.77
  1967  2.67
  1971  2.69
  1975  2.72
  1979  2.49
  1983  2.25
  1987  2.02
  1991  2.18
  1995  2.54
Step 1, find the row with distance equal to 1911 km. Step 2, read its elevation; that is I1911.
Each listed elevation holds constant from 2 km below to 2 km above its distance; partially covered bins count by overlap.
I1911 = 2.47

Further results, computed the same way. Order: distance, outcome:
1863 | 2.68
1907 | 2.46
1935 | 2.34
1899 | 2.4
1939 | 2.47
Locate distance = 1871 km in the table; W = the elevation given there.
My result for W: 2.56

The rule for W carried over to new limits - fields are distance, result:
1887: 2.49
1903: 2.43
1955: 2.68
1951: 2.58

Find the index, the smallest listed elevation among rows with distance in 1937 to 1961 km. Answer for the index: 2.47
